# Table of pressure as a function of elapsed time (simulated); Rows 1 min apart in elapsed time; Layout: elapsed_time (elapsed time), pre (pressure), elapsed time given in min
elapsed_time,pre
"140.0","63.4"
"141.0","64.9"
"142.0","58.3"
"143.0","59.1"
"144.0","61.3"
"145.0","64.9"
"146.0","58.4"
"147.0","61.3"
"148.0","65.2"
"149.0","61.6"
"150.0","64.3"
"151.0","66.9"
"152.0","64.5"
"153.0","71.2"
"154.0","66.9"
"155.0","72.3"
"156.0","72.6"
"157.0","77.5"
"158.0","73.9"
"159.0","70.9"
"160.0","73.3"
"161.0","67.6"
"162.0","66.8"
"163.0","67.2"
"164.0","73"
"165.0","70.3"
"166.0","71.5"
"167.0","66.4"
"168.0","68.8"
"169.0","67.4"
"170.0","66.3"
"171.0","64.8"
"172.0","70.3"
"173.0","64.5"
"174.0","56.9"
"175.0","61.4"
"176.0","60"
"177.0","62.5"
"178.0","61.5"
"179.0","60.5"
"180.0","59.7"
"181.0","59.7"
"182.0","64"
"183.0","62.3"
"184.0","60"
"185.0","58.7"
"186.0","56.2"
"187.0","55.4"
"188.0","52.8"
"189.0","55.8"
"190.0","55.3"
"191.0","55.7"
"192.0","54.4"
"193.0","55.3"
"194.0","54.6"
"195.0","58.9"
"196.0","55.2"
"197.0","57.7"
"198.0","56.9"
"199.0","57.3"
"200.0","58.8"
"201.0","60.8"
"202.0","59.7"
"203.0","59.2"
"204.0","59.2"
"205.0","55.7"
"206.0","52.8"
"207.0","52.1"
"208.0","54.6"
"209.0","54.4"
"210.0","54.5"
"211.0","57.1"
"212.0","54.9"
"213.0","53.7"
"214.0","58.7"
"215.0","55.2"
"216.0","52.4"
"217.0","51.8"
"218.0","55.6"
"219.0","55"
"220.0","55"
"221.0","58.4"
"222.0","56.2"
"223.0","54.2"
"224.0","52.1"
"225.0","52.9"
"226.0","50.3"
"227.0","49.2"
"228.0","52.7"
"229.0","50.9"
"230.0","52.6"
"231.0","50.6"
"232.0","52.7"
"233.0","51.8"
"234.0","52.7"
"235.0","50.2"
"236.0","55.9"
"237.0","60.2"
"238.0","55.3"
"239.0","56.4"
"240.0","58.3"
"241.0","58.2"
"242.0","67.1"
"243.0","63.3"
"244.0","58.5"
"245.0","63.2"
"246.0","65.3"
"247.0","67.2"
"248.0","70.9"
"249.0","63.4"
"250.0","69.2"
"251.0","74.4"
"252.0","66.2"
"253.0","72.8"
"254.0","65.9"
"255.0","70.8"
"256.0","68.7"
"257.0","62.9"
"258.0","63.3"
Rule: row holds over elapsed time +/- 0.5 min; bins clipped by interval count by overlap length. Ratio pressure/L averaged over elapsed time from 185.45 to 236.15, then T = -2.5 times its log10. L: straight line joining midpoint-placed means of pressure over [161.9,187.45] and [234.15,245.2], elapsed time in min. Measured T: 0.11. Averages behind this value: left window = 63.7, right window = 58.5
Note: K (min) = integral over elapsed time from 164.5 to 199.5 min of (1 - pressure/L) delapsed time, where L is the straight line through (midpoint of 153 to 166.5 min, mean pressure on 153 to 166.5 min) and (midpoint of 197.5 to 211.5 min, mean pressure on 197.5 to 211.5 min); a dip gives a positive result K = 1.9 min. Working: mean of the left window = 71.1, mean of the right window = 56.6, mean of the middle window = 60.5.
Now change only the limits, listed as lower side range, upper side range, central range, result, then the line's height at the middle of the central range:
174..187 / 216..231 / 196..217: -0.1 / 56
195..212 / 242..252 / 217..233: 2.1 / 61.4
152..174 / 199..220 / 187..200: 1.0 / 60.5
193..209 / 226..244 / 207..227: 0.6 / 56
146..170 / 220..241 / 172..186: 0.7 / 64.2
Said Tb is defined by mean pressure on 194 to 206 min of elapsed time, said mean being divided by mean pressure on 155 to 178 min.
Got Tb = 0.9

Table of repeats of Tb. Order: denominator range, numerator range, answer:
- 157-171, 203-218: 0.79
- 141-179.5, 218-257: 0.90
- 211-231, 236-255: 1.19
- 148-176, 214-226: 0.80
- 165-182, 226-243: 0.86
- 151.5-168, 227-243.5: 0.79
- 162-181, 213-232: 0.82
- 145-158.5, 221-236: 0.78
